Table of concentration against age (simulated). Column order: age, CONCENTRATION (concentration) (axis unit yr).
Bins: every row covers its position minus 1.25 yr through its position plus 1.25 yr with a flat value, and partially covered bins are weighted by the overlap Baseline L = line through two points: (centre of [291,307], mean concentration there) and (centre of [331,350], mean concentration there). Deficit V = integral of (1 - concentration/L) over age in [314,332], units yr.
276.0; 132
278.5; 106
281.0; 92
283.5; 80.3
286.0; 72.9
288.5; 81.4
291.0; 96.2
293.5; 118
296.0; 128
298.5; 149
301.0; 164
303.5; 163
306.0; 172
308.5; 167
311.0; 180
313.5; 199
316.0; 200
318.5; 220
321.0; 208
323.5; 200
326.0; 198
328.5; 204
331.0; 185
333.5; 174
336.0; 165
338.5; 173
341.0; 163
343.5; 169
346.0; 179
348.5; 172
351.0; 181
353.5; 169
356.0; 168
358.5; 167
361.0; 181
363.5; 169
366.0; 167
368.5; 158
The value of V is -4.7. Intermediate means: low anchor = 145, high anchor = 172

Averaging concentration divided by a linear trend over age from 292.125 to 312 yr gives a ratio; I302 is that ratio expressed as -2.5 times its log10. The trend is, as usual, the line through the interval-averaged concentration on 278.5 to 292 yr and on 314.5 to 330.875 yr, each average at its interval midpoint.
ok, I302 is -0.114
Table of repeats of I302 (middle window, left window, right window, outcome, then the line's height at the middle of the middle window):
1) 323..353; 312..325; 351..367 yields 0.05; 189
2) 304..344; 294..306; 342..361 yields -0.16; 161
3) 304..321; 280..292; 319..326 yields -0.11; 172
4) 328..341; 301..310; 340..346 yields -0.05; 168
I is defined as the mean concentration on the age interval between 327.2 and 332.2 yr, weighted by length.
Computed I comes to 195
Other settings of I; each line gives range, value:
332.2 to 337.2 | 170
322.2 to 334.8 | 192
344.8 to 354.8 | 175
